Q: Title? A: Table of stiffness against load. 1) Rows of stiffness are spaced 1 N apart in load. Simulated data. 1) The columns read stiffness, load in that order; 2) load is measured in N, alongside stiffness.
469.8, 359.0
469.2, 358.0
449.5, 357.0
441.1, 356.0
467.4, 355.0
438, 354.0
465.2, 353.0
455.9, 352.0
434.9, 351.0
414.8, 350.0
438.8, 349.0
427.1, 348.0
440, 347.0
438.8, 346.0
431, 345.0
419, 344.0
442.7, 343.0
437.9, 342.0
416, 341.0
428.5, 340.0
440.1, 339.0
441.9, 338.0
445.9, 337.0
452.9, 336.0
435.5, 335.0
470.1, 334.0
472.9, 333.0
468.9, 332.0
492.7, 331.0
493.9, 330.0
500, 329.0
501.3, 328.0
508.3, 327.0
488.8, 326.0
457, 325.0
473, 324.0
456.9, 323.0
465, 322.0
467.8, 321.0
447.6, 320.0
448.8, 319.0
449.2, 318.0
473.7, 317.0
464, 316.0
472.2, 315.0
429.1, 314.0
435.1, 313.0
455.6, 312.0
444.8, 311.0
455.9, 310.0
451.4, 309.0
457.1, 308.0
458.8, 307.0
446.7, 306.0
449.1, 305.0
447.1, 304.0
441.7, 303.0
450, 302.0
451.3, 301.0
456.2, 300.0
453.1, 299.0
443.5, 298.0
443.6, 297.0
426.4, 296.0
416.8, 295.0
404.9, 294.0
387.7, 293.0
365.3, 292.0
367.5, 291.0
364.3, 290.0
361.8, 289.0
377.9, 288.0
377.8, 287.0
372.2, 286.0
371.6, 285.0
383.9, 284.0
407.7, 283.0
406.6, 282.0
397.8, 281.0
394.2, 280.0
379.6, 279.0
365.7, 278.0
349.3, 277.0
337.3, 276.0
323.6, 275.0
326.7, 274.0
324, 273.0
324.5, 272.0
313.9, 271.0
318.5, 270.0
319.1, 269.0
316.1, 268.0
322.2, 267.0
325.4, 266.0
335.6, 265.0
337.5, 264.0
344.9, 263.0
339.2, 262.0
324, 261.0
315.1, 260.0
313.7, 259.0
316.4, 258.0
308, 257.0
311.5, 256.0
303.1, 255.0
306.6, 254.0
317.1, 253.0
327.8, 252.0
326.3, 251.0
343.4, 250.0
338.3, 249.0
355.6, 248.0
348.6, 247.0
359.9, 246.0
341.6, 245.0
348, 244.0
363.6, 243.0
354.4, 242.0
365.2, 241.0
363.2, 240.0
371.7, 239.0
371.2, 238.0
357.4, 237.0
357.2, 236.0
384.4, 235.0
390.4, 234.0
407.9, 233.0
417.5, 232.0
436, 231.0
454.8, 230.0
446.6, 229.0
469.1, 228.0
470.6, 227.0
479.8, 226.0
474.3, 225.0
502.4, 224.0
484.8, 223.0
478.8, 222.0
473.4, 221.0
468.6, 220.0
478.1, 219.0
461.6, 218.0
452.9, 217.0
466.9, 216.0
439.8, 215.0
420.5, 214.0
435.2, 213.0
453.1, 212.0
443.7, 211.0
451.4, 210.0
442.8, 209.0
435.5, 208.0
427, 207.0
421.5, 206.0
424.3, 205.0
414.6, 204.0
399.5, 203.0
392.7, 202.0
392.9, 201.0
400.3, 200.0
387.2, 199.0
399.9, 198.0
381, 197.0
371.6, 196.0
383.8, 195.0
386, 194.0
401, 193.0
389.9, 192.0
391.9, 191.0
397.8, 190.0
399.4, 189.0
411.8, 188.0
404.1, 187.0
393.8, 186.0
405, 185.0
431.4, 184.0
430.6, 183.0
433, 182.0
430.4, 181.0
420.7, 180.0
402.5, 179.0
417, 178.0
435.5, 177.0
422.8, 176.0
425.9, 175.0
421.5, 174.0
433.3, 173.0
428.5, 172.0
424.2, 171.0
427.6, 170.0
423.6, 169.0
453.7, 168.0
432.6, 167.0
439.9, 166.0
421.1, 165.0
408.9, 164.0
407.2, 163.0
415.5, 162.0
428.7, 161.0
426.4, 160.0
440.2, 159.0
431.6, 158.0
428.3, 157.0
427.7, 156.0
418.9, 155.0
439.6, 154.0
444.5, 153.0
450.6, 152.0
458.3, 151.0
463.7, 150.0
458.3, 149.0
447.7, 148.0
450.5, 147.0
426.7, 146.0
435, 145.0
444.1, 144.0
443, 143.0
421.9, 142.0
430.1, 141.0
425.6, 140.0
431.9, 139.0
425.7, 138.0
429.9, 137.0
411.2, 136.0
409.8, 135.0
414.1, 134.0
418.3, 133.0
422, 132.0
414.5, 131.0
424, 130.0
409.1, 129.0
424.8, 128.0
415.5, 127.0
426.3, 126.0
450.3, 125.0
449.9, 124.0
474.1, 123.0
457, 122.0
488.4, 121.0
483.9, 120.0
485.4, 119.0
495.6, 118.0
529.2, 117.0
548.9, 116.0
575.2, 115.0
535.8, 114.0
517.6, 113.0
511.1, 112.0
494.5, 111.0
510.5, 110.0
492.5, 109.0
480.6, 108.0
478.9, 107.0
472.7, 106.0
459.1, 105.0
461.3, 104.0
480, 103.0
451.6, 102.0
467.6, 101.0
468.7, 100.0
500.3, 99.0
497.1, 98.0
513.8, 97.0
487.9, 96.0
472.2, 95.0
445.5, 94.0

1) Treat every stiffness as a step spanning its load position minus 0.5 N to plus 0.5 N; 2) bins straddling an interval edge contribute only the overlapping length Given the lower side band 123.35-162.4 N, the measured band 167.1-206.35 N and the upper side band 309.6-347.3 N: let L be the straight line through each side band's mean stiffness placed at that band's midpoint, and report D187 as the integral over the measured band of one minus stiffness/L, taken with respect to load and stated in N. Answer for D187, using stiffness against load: 2.4 N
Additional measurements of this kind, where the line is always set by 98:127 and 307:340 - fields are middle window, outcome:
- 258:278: 6.0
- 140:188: 5.1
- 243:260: 5.1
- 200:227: 1.6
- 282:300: 2.6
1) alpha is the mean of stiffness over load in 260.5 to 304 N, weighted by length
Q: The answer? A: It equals 374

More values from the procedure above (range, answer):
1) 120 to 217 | 425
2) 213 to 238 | 443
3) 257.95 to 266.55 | 329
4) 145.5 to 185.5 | 431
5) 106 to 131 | 480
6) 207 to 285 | 382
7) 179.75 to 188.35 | 418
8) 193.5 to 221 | 424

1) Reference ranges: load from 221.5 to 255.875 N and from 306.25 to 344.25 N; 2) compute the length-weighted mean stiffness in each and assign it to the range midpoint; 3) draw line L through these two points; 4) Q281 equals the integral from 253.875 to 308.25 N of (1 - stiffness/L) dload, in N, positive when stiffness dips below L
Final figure 6.58 N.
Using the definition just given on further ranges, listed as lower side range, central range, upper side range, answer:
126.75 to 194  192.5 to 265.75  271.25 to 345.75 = 5.51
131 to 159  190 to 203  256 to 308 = 0.66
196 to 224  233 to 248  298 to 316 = 2.58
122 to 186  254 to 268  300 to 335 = 4.01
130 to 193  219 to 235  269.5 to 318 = -1.53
